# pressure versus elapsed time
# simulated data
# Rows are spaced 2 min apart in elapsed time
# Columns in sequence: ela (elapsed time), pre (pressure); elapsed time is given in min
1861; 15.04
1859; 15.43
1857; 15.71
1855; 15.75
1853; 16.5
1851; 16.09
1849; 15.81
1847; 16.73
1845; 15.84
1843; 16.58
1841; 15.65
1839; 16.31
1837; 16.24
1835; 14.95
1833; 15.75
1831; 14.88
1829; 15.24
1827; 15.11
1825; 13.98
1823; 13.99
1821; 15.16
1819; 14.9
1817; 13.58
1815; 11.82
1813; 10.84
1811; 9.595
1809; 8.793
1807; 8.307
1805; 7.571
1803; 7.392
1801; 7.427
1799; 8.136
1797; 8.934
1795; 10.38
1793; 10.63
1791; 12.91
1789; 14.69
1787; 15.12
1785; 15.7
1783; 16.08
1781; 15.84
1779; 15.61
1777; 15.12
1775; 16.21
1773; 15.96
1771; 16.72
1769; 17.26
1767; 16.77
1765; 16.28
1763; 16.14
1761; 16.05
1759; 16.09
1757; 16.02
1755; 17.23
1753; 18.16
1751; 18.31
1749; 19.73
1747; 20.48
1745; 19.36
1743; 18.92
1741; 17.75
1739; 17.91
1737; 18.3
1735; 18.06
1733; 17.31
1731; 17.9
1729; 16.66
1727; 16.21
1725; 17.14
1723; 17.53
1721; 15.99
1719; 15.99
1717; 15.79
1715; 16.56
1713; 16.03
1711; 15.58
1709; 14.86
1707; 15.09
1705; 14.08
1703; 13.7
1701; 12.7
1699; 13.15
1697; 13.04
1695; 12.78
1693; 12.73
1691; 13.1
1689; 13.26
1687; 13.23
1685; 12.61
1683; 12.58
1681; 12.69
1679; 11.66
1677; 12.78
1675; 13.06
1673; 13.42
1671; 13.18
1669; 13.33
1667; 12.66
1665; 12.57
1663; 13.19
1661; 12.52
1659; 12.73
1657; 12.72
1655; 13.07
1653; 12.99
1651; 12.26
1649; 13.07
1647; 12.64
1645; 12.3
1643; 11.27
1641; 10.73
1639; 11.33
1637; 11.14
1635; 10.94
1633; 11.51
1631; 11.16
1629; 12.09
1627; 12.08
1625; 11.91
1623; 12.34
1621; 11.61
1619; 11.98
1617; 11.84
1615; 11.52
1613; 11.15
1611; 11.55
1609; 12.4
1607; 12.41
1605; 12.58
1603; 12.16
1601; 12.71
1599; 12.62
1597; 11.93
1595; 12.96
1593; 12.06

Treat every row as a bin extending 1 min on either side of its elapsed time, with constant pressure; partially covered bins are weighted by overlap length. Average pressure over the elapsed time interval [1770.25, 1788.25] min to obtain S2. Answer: 15.8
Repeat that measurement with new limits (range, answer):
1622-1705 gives 12.5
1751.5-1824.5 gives 13.6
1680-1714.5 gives 13.6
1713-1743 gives 17.1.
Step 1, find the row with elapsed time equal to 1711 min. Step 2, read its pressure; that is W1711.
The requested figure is 15.58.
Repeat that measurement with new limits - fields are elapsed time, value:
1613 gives 11.15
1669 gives 13.33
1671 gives 13.18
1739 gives 17.91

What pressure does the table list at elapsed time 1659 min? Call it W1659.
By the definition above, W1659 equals 12.73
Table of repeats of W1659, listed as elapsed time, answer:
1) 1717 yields 15.79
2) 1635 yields 10.94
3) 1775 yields 16.21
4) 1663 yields 13.19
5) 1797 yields 8.934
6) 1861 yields 15.04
